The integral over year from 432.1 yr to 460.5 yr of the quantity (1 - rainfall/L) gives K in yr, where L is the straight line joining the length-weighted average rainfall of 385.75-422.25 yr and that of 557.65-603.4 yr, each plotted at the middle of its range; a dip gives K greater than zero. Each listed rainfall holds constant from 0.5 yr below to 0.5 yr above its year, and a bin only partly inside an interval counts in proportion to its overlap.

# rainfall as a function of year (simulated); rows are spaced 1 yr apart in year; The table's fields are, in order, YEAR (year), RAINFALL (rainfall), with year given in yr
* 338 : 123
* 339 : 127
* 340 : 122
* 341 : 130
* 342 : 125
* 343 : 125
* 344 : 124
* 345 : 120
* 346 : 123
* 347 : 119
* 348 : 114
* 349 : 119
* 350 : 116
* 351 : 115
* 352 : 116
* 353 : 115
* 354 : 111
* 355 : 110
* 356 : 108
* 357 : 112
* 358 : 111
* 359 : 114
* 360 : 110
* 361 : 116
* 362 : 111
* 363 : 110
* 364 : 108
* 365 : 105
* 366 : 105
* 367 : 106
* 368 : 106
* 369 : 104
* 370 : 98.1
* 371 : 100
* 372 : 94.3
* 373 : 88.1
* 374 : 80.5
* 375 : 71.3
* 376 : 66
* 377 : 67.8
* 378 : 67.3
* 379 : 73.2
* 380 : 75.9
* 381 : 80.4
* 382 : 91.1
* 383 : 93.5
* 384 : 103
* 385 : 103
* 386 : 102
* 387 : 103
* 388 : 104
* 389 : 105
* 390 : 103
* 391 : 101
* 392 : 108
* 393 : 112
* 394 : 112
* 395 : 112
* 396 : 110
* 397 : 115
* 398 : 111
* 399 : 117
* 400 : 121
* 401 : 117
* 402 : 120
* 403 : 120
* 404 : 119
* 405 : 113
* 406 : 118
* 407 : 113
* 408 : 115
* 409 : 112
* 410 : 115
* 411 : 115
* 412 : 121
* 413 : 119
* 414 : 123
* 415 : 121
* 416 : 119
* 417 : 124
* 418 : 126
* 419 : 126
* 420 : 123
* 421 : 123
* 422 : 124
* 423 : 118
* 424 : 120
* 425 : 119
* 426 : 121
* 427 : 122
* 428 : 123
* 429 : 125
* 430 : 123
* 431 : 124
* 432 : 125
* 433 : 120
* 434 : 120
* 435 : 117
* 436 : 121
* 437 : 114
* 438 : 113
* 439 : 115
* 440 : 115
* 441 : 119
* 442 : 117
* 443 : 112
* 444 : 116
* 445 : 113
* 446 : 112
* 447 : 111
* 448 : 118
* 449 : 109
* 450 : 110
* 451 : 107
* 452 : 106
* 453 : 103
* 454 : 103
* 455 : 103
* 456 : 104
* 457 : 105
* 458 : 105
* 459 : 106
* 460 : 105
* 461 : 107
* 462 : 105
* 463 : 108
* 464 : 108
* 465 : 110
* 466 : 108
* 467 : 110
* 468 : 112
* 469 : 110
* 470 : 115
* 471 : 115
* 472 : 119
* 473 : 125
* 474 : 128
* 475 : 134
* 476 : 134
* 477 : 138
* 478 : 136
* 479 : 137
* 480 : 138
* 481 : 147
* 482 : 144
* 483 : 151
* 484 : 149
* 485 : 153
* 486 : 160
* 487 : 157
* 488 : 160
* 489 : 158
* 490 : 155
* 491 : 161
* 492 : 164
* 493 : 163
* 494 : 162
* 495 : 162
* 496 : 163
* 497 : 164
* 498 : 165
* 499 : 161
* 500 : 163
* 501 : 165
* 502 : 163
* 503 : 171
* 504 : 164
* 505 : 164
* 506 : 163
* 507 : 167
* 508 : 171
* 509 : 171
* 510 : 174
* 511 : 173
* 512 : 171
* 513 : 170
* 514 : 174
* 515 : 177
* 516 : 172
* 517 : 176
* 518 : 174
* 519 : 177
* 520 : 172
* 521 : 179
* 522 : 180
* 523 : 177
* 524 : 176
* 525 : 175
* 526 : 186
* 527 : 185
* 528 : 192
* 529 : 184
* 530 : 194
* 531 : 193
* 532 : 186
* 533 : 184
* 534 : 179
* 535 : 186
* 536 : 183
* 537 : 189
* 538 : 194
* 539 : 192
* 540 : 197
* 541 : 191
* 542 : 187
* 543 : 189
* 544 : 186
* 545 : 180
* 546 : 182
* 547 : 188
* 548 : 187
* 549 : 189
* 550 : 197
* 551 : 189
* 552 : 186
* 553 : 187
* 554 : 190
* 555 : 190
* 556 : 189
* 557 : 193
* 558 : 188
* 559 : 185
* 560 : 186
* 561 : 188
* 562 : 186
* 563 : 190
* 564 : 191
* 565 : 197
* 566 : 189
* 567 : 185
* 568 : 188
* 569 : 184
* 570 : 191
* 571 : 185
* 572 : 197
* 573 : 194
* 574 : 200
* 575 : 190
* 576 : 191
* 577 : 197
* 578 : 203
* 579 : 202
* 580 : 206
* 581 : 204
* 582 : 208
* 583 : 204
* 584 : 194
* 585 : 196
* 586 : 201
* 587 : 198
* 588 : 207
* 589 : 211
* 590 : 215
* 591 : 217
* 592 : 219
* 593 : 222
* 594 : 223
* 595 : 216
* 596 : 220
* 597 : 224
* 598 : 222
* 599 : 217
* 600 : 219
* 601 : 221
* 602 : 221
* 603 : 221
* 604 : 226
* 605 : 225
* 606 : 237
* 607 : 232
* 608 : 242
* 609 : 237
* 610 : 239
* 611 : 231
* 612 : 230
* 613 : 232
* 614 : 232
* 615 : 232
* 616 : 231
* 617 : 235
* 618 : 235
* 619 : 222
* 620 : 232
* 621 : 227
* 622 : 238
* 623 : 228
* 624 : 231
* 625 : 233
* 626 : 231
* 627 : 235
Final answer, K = 5.1 yr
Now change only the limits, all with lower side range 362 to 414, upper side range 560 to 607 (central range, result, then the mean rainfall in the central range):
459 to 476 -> 3.62 yr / 114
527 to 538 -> -0.53 yr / 187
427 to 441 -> 0.82 yr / 120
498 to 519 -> -0.39 yr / 169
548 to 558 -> -0.02 yr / 190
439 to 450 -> 1.55 yr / 114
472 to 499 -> 0.78 yr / 150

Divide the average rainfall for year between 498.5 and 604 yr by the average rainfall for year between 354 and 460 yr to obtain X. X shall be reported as 1.74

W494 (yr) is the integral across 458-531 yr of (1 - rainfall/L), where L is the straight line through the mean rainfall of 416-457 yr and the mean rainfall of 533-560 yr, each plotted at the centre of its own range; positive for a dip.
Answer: 1.2 yr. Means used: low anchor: 116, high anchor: 188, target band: 153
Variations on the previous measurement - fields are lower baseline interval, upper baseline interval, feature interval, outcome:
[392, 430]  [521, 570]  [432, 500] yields 9.2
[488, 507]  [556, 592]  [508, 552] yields -1.4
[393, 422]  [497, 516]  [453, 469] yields 4.2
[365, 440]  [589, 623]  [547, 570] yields 1.2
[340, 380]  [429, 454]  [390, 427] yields -2.0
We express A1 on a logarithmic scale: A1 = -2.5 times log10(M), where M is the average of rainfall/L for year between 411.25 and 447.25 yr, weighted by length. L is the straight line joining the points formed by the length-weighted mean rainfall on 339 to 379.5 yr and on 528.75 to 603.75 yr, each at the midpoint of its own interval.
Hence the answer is 0.145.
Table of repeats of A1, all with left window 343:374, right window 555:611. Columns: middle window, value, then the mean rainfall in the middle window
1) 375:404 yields 0.23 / 100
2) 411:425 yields 0.12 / 122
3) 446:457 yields 0.36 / 108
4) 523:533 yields -0.01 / 185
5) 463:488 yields 0.22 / 131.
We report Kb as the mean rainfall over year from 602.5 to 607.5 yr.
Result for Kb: 228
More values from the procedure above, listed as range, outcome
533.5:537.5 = 184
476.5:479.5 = 137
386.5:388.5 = 104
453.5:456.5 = 103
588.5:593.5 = 217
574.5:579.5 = 197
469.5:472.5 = 116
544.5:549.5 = 185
